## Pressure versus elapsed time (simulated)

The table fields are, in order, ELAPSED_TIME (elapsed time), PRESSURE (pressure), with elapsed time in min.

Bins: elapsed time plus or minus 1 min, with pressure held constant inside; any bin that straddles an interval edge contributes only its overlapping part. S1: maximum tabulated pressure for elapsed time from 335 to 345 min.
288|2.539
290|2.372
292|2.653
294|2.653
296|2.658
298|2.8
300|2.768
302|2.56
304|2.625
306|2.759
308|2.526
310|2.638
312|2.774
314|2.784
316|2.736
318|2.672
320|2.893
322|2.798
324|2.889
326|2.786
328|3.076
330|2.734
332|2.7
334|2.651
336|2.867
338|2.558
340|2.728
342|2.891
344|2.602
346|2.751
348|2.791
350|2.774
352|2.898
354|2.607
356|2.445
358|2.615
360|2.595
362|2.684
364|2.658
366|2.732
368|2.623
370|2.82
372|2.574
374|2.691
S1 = 2.891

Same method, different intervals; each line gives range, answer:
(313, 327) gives 2.893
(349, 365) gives 2.898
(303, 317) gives 2.784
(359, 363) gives 2.684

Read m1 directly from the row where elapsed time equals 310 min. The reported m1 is 2.638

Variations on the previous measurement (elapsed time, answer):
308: 2.526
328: 3.076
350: 2.774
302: 2.56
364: 2.658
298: 2.8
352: 2.898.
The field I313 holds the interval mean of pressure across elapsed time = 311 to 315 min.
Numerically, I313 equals 2.78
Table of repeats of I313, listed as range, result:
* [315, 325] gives 2.8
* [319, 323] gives 2.85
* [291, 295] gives 2.65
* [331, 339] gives 2.69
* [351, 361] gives 2.63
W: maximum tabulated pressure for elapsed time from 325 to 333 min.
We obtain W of 3.076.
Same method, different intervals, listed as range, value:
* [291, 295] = 2.653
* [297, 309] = 2.8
